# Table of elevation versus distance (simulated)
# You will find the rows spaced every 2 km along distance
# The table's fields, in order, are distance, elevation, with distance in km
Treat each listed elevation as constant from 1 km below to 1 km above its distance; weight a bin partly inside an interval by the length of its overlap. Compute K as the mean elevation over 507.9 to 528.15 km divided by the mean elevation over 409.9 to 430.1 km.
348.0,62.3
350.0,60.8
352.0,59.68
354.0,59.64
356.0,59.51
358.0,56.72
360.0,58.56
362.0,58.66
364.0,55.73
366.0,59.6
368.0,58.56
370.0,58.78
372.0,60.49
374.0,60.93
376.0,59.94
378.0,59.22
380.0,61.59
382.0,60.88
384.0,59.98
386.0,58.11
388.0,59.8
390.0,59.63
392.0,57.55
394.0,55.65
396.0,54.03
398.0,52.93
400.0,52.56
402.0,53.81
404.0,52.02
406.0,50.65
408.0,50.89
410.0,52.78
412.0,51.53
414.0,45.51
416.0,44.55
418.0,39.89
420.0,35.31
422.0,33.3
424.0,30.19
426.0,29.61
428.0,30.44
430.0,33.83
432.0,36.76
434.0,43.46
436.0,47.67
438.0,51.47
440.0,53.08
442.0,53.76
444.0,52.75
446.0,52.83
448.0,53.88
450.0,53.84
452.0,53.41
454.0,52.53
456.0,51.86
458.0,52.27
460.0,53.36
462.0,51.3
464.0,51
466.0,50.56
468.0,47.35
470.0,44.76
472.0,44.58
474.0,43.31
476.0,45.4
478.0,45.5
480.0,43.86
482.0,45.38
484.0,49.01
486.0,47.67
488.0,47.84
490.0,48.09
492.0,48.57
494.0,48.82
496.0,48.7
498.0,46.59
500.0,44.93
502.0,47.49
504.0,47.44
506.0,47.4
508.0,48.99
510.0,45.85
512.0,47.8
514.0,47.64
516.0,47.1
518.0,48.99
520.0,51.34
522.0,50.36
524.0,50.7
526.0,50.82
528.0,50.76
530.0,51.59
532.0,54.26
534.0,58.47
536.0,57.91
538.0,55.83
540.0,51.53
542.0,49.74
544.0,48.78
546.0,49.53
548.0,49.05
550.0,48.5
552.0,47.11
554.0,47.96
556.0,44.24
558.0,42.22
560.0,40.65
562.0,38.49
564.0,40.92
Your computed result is 1.28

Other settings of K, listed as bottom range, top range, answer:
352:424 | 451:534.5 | 0.90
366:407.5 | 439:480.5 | 0.87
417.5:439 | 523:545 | 1.41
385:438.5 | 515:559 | 1.08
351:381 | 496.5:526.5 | 0.81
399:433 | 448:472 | 1.20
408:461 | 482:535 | 1.07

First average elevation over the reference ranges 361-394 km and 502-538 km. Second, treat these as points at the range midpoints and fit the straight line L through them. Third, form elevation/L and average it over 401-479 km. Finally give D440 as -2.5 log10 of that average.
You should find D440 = 0.18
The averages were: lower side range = 59.2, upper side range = 50.5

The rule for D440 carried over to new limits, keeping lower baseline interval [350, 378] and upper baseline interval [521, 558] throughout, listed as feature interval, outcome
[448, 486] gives 0.11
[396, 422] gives 0.18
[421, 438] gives 0.46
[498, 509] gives 0.11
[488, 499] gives 0.10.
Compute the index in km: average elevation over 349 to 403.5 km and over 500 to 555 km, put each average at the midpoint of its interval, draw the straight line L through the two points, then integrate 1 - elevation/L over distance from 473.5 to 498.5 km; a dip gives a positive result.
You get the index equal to 2.6 km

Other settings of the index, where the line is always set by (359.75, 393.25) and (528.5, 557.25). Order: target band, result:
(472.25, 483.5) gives 1.94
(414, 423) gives 2.85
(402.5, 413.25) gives 1.15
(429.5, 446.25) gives 2.60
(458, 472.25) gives 1.41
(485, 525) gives 3.57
